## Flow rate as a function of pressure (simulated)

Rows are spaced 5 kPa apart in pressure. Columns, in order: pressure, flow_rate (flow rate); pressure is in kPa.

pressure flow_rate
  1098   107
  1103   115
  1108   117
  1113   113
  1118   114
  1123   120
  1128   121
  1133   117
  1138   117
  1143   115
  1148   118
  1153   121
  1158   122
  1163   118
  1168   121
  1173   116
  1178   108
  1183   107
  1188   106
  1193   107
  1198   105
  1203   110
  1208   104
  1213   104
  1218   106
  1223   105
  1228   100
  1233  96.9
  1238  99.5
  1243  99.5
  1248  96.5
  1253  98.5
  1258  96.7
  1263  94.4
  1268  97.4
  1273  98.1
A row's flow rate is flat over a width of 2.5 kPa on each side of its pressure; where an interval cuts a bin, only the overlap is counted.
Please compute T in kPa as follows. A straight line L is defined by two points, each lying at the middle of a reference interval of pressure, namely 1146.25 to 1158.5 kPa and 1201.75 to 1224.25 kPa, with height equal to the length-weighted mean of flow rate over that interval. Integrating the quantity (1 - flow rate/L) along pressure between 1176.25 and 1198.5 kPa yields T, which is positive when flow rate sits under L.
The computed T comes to 1.0 kPa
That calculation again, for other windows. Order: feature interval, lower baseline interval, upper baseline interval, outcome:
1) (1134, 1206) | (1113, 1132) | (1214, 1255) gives -2.2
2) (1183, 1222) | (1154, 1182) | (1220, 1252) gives 0.7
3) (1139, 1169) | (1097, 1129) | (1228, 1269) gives -2.4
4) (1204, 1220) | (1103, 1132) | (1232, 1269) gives -0.3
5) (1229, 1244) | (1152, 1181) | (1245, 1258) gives 0.3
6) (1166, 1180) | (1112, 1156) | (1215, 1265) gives -0.5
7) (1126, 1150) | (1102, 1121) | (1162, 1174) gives -0.2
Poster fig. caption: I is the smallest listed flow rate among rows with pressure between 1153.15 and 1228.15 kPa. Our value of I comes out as 100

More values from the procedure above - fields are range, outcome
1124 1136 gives 117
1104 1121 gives 113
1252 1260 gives 96.7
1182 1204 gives 105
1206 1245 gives 96.9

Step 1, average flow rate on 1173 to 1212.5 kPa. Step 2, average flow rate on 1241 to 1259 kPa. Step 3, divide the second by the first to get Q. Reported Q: 0.91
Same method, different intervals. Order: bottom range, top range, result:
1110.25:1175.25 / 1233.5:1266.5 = 0.83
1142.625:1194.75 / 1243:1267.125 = 0.85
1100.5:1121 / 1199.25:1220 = 0.92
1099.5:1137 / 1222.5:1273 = 0.84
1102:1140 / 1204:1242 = 0.88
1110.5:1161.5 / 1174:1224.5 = 0.90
